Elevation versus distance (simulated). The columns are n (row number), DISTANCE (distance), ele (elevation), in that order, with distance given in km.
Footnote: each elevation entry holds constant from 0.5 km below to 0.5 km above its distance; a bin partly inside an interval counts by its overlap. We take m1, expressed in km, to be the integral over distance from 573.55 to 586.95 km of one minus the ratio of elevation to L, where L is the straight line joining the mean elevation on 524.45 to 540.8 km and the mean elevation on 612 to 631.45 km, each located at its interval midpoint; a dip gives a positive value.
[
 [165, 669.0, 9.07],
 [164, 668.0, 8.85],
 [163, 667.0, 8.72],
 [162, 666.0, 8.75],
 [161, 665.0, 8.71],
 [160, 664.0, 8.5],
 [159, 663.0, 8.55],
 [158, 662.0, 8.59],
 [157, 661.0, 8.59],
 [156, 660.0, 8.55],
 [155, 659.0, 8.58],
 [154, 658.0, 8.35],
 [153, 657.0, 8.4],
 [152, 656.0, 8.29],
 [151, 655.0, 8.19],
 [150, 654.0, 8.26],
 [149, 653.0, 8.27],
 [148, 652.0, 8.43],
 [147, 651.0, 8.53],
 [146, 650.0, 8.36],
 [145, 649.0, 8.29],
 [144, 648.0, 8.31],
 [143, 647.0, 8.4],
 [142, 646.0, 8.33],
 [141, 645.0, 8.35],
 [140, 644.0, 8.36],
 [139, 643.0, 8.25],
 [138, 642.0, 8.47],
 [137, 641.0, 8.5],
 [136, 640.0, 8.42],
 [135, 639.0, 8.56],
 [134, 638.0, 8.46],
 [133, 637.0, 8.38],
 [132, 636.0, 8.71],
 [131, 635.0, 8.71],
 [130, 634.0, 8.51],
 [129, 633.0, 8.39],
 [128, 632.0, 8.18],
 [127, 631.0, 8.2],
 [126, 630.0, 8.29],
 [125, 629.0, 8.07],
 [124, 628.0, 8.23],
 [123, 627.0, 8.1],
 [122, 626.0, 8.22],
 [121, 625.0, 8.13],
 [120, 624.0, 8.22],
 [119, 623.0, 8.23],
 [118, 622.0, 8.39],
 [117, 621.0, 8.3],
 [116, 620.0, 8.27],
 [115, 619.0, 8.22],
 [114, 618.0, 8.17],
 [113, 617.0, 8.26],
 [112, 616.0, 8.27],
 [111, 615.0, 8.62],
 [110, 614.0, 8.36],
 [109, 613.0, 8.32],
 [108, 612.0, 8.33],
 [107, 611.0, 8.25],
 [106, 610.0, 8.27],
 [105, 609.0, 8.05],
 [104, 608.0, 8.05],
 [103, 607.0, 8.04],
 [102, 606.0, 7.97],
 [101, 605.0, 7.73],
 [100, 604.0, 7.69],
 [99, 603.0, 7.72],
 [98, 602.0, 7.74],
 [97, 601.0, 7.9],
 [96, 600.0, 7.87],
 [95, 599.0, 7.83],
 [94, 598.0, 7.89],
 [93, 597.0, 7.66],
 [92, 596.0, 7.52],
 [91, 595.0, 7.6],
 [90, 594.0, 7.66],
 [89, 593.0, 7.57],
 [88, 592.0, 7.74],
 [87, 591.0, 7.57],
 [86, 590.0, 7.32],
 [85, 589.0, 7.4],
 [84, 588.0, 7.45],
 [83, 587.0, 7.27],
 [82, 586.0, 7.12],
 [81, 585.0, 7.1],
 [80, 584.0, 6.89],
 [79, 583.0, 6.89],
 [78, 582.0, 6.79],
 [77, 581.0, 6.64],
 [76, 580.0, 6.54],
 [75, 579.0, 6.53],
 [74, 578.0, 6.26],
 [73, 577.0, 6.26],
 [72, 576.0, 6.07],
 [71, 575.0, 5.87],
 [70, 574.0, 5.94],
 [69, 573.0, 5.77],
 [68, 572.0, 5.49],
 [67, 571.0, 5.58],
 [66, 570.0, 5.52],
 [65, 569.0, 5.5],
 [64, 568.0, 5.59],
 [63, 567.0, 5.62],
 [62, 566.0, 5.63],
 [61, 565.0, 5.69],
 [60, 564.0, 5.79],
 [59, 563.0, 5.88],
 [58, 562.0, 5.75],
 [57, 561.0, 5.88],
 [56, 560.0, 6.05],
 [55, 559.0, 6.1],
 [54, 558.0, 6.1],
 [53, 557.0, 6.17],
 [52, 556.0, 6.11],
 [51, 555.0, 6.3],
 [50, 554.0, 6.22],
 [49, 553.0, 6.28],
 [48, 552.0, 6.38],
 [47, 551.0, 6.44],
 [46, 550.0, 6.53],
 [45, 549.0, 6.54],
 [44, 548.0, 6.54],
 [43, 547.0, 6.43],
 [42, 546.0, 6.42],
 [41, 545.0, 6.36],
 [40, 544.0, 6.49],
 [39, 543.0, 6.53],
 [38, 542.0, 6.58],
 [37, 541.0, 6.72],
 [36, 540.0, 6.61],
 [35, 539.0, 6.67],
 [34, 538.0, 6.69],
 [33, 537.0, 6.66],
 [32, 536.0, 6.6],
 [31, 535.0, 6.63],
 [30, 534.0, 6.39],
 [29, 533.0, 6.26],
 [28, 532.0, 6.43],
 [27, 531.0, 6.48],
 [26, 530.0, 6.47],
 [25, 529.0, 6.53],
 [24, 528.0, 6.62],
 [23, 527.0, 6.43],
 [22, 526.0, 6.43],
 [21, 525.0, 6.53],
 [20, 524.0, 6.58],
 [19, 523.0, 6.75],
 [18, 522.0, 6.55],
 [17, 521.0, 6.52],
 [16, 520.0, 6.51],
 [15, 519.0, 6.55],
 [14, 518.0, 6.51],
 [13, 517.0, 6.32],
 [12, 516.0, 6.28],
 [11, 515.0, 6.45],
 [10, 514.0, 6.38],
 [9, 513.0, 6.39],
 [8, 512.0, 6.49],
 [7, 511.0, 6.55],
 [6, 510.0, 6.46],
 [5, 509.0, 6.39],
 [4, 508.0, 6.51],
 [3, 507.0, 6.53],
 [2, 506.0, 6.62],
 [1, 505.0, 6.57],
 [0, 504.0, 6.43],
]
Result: 1.6 km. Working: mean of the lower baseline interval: 6.53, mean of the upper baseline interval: 8.26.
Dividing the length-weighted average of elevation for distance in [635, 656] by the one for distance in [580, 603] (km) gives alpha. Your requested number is 1.1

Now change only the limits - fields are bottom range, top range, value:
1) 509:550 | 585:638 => 1.23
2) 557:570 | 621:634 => 1.42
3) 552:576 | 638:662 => 1.43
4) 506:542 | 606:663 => 1.28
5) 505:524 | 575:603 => 1.11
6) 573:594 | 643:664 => 1.23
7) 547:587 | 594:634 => 1.31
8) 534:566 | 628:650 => 1.33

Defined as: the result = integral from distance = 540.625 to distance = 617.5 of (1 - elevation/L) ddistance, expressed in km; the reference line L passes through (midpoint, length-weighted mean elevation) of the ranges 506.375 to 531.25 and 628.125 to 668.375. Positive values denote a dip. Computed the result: 5.55 km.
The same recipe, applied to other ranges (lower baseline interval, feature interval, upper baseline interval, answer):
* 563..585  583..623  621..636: -3.4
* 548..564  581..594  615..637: -0.2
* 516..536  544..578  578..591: 3.8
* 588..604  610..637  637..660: -0.9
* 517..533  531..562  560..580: -1.0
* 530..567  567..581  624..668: 1.9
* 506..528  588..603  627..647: 0.1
